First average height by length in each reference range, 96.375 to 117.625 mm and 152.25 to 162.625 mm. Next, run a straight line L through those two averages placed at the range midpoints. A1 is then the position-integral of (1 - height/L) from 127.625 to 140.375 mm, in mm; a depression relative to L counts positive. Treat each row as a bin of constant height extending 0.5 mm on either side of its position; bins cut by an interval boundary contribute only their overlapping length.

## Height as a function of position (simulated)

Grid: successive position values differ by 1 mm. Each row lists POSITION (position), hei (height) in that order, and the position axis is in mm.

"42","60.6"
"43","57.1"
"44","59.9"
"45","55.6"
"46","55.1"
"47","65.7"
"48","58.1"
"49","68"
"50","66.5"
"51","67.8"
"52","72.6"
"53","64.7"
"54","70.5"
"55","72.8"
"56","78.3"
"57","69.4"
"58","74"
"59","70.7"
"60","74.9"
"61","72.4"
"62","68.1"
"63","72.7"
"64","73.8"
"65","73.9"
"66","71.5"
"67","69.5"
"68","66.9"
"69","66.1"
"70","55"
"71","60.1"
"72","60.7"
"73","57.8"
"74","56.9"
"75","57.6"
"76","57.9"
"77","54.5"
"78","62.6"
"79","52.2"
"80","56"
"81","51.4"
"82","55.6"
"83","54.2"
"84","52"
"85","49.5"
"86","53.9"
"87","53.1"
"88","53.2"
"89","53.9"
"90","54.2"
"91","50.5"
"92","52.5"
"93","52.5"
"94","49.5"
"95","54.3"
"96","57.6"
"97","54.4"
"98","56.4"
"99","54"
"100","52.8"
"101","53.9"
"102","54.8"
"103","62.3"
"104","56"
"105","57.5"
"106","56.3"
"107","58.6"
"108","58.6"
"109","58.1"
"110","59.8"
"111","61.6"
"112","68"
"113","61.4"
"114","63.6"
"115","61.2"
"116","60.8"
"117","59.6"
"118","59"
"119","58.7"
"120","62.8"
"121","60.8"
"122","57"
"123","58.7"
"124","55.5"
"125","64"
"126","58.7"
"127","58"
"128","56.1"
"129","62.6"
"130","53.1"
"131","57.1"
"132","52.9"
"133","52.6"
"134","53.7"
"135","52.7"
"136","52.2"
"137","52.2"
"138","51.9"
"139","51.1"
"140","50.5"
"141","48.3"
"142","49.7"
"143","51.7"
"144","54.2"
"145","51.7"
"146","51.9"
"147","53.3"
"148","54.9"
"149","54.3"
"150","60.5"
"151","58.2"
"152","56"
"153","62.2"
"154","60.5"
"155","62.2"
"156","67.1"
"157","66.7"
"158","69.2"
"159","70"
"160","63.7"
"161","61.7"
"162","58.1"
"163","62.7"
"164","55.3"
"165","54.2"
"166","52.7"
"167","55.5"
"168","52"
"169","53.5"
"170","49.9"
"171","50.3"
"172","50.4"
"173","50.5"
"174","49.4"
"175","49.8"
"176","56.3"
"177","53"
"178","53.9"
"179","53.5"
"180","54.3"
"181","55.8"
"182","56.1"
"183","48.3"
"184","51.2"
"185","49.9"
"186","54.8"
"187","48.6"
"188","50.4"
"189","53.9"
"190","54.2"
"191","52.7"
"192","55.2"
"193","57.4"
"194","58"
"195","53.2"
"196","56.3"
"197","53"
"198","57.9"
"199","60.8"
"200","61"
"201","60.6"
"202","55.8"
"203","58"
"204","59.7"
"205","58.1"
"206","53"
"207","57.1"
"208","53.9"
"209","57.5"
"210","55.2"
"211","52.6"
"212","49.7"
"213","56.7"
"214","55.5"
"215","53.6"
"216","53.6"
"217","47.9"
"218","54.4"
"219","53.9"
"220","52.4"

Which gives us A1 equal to 1.6 mm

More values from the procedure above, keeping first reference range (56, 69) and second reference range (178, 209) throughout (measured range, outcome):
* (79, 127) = 6.9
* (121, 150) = 3.7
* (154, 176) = 0.5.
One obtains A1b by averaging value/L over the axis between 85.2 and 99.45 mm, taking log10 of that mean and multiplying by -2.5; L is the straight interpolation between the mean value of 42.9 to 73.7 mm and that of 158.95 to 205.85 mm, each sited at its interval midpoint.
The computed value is 0.188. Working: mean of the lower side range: 66.8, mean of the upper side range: 55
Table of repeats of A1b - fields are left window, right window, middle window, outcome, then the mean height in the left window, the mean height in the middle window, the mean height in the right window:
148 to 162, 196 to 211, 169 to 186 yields 0.147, 62.1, 52.2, 57.1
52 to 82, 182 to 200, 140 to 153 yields 0.081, 65.2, 53.9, 54.1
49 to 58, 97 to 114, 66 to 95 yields 0.142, 70.4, 56.3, 58.2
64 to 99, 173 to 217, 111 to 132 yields -0.065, 57.2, 59.7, 54.5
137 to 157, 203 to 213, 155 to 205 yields -0.009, 55.5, 55.9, 55.4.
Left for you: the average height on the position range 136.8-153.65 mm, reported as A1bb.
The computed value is 53.8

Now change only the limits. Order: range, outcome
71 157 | 56.3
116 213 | 55.8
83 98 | 53.1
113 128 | 59.8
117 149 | 55.1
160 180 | 54.1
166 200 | 53.4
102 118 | 60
